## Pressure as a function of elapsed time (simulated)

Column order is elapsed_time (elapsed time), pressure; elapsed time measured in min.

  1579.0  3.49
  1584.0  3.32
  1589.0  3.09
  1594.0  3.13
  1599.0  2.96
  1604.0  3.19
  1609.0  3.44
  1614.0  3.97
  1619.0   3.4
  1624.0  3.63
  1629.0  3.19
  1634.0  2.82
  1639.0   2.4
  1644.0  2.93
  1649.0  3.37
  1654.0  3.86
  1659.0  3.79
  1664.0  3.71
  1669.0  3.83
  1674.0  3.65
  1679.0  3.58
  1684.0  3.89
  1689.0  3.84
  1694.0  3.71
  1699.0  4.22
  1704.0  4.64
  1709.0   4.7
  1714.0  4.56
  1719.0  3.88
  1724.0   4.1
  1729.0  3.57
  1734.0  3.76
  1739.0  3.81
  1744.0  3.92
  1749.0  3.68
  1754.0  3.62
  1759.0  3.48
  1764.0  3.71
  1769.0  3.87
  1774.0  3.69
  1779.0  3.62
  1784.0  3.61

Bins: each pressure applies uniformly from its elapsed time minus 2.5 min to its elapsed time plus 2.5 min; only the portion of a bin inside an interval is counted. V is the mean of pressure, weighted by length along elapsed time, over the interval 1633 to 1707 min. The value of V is 3.64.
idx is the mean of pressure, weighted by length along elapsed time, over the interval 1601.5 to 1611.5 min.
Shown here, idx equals 3.31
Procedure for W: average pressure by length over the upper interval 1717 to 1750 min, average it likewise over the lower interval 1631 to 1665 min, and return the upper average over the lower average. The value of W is 1.18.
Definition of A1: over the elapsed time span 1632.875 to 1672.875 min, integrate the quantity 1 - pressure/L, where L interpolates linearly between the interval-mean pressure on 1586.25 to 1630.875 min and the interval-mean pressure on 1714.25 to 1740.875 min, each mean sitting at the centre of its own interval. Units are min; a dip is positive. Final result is 2.02 min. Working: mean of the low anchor 3.34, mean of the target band 3.37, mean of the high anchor 3.89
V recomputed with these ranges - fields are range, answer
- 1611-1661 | 3.33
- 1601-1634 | 3.41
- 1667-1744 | 3.98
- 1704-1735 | 4.16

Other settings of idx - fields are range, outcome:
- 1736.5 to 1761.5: 3.7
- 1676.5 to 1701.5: 3.85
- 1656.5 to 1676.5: 3.75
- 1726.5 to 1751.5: 3.75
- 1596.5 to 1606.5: 3.08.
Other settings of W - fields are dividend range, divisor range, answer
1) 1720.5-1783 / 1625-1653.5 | 1.23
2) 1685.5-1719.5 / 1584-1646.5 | 1.33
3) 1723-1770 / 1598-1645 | 1.16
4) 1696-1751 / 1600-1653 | 1.26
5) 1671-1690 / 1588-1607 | 1.20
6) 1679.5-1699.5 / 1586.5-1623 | 1.16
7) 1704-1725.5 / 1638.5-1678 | 1.25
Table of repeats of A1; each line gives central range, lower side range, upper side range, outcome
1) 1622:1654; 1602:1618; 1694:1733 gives 5.2 min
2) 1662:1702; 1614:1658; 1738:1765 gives -4.4 min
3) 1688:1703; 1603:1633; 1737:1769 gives -1.7 min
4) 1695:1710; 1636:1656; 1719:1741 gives -3.5 min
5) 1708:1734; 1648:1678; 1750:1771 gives -2.9 min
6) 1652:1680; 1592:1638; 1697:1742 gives -0.4 min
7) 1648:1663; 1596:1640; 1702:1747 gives -0.7 min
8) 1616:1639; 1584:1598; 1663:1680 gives 1.4 min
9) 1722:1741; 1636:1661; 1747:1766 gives -1.4 min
